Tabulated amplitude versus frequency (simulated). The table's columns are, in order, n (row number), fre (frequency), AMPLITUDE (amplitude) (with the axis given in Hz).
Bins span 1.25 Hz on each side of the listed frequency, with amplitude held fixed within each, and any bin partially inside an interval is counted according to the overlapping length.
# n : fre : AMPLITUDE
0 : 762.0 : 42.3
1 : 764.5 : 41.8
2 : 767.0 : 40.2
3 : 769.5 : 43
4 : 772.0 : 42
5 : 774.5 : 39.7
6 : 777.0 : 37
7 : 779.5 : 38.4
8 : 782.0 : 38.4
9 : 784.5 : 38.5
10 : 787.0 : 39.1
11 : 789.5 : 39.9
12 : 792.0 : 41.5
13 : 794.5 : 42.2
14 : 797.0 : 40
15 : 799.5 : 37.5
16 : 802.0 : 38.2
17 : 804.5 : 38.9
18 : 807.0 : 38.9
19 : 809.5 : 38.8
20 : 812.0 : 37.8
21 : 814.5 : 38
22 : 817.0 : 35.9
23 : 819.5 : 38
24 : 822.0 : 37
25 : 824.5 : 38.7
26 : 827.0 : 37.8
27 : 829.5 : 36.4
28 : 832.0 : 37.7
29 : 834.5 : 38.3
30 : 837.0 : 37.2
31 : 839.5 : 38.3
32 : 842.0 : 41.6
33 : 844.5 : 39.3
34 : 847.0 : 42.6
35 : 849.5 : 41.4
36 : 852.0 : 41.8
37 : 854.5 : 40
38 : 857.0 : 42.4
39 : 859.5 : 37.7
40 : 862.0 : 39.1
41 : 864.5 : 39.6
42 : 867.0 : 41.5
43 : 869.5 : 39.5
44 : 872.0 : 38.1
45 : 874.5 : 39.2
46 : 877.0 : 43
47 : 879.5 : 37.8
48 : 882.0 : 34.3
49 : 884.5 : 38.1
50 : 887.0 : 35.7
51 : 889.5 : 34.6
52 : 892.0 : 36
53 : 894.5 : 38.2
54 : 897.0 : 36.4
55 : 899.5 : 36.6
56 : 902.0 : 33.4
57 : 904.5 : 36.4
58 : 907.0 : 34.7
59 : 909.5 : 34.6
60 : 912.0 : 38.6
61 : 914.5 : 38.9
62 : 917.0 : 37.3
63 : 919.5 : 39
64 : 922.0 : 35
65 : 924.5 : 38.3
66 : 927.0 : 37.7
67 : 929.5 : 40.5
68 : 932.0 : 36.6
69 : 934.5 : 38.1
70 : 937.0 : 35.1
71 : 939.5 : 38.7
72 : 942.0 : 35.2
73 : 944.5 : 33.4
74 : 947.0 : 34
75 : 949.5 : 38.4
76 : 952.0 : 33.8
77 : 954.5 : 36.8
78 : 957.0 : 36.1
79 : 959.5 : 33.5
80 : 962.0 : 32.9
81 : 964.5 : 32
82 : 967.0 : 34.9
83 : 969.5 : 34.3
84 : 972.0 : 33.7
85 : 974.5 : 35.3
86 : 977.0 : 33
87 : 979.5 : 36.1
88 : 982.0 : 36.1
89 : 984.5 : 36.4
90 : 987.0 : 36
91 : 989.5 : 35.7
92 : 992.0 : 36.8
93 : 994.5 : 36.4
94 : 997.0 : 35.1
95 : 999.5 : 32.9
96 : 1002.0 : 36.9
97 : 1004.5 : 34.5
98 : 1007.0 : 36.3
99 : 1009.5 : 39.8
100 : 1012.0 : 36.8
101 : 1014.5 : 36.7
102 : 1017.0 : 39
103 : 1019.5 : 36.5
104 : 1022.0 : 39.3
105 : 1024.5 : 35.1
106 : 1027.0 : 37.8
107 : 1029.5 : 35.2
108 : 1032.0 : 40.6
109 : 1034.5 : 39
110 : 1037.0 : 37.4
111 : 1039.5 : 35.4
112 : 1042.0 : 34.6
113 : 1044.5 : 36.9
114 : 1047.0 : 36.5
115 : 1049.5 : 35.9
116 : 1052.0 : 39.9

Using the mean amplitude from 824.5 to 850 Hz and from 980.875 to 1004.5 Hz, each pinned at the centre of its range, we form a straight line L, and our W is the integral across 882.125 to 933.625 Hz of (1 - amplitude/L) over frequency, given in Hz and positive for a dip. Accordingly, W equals 1.0 Hz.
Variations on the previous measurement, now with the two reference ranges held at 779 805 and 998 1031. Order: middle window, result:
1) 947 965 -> 1.2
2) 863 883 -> -0.4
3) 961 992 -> 2.0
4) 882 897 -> 0.7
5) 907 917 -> 0.2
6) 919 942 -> 0.1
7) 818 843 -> 0.6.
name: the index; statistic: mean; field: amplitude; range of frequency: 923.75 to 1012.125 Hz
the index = 35.8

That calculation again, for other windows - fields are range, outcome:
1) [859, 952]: 37.2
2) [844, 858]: 41.3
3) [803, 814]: 38.6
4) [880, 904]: 36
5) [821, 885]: 39.2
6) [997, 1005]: 34.8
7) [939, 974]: 34.8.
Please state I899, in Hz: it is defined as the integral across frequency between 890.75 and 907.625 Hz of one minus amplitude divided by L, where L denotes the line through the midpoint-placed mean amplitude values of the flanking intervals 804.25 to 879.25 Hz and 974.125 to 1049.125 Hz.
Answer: 1.0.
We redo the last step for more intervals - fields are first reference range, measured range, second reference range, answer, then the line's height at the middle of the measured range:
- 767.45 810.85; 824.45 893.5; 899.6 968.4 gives -1.78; 37.9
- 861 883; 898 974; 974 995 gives 2.63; 37.2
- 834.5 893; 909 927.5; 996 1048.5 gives 0.37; 38.3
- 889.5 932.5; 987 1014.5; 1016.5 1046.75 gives 0.71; 37.1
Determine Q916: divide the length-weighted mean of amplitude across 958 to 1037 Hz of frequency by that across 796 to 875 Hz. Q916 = 0.9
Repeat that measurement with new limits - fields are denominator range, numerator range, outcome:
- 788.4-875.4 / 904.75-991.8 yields 0.92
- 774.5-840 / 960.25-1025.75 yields 0.93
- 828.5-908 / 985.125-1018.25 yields 0.95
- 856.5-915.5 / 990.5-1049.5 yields 0.98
